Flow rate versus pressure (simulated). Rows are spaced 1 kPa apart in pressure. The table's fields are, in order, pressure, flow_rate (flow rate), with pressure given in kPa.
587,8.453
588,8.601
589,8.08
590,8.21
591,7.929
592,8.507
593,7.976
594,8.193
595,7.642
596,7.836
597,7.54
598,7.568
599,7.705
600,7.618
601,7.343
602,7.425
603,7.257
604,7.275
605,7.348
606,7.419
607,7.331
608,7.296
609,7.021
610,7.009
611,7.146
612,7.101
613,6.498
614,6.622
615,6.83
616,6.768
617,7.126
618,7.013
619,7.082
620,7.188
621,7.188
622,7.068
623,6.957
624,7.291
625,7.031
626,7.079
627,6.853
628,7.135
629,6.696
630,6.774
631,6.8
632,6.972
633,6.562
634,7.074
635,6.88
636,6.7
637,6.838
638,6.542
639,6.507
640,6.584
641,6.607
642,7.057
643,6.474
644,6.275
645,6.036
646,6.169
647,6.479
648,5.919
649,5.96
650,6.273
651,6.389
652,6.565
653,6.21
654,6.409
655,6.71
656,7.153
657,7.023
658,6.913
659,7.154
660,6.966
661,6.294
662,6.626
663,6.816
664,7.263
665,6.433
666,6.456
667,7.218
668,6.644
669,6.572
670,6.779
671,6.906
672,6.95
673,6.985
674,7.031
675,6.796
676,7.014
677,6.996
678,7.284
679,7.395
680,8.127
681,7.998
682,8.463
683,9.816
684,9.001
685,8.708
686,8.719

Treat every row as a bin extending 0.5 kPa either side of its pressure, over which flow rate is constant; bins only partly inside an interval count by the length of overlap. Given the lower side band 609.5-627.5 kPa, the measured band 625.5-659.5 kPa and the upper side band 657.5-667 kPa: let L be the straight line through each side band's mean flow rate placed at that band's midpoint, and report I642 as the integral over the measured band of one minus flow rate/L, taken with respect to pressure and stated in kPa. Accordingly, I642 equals 1.2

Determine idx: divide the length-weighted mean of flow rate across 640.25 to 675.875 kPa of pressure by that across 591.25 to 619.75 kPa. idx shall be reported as 0.9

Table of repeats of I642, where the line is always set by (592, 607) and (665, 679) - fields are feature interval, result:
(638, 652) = 1.5 kPa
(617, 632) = 0.7 kPa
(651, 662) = 0.5 kPa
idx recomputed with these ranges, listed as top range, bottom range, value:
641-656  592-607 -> 0.84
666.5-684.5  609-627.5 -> 1.06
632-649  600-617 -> 0.92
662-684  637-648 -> 1.12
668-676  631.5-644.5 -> 1.02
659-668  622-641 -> 0.99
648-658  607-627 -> 0.93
